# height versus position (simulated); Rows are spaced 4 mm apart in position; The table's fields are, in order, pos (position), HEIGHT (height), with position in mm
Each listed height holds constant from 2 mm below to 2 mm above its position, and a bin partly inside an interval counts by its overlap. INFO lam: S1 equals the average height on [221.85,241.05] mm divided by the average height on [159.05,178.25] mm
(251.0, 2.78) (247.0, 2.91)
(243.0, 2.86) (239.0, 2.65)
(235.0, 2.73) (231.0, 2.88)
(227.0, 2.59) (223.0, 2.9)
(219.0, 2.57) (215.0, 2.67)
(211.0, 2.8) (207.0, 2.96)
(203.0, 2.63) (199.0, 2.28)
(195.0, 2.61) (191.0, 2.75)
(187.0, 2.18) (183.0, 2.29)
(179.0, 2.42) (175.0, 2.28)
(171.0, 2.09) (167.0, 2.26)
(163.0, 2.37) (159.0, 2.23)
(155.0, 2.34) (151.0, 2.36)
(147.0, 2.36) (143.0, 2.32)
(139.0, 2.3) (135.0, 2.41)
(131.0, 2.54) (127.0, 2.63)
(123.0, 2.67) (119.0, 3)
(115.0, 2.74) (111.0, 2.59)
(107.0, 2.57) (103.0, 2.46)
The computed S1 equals 1.21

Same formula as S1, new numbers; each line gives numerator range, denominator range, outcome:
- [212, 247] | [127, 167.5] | 1.16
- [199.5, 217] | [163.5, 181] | 1.20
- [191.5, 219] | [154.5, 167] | 1.15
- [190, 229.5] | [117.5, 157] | 1.08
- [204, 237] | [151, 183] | 1.20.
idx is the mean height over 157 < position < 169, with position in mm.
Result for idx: 2.29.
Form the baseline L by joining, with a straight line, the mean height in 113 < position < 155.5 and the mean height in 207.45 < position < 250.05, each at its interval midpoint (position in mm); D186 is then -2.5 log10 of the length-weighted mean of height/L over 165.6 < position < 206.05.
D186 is 0.11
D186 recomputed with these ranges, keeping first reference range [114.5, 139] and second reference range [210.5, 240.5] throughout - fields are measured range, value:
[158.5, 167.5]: 0.16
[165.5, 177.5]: 0.20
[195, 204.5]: 0.09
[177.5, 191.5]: 0.13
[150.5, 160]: 0.15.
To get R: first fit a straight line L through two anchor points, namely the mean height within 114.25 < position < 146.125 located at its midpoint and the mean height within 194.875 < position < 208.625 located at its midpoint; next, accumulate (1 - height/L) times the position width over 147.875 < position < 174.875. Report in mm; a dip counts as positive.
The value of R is 3.2 mm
